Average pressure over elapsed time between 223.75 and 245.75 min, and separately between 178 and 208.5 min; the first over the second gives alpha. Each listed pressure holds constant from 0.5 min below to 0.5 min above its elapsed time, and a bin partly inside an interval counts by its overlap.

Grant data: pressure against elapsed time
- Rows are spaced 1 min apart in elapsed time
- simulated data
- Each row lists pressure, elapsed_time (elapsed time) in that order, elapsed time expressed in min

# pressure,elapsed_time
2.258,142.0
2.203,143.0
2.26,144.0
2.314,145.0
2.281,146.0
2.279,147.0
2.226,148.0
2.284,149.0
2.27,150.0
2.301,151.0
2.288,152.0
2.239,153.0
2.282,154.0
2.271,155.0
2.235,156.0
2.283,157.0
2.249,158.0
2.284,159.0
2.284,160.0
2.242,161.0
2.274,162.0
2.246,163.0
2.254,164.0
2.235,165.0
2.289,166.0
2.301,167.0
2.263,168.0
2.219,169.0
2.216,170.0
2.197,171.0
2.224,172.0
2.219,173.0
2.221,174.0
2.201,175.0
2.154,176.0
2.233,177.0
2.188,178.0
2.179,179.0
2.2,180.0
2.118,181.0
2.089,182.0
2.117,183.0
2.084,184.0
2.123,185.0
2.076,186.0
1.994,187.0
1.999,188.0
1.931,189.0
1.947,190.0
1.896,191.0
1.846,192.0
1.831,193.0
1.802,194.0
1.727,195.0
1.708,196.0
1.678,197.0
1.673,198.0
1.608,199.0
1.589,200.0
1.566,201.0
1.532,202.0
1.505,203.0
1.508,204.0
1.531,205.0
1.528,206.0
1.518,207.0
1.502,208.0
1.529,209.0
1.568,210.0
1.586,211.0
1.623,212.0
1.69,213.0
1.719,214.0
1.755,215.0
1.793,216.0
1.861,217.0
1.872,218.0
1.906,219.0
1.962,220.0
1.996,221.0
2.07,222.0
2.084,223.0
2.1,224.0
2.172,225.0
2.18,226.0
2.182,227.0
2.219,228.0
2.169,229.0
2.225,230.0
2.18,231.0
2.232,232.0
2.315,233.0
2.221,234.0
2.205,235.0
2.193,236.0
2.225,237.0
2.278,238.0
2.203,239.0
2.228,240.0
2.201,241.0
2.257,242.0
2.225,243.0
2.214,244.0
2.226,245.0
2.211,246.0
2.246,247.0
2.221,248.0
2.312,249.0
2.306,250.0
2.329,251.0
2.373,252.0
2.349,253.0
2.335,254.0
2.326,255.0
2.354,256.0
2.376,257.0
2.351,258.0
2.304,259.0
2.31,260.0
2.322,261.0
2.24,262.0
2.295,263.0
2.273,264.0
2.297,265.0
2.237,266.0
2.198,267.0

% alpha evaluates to 1.2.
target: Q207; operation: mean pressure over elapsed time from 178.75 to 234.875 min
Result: 1.89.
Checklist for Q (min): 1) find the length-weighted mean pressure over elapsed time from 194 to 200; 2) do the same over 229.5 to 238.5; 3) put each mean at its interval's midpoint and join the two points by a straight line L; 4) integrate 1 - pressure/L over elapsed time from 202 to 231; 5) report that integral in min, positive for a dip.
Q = 2.1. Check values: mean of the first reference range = 1.68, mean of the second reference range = 2.23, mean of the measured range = 1.83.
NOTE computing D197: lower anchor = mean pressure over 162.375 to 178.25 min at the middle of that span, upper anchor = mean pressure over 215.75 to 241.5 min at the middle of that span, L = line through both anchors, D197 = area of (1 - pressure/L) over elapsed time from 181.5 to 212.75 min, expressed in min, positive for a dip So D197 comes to 6.2 min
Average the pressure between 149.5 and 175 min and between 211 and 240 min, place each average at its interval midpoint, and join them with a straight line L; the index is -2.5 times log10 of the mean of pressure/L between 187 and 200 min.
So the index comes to 0.19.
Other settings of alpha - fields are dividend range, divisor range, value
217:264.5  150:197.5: 1.04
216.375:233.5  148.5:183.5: 0.94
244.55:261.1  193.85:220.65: 1.39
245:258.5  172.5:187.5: 1.08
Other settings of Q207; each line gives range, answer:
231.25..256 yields 2.26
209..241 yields 2.03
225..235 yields 2.21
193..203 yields 1.66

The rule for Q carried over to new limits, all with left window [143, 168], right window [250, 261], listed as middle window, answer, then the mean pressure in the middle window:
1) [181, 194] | 1.70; 1.99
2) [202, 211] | 3.03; 1.53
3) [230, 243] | 0.54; 2.23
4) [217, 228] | 1.25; 2.05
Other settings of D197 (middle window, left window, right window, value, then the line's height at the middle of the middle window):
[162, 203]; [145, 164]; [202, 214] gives -2.56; 1.9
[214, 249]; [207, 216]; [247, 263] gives -3.48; 1.94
